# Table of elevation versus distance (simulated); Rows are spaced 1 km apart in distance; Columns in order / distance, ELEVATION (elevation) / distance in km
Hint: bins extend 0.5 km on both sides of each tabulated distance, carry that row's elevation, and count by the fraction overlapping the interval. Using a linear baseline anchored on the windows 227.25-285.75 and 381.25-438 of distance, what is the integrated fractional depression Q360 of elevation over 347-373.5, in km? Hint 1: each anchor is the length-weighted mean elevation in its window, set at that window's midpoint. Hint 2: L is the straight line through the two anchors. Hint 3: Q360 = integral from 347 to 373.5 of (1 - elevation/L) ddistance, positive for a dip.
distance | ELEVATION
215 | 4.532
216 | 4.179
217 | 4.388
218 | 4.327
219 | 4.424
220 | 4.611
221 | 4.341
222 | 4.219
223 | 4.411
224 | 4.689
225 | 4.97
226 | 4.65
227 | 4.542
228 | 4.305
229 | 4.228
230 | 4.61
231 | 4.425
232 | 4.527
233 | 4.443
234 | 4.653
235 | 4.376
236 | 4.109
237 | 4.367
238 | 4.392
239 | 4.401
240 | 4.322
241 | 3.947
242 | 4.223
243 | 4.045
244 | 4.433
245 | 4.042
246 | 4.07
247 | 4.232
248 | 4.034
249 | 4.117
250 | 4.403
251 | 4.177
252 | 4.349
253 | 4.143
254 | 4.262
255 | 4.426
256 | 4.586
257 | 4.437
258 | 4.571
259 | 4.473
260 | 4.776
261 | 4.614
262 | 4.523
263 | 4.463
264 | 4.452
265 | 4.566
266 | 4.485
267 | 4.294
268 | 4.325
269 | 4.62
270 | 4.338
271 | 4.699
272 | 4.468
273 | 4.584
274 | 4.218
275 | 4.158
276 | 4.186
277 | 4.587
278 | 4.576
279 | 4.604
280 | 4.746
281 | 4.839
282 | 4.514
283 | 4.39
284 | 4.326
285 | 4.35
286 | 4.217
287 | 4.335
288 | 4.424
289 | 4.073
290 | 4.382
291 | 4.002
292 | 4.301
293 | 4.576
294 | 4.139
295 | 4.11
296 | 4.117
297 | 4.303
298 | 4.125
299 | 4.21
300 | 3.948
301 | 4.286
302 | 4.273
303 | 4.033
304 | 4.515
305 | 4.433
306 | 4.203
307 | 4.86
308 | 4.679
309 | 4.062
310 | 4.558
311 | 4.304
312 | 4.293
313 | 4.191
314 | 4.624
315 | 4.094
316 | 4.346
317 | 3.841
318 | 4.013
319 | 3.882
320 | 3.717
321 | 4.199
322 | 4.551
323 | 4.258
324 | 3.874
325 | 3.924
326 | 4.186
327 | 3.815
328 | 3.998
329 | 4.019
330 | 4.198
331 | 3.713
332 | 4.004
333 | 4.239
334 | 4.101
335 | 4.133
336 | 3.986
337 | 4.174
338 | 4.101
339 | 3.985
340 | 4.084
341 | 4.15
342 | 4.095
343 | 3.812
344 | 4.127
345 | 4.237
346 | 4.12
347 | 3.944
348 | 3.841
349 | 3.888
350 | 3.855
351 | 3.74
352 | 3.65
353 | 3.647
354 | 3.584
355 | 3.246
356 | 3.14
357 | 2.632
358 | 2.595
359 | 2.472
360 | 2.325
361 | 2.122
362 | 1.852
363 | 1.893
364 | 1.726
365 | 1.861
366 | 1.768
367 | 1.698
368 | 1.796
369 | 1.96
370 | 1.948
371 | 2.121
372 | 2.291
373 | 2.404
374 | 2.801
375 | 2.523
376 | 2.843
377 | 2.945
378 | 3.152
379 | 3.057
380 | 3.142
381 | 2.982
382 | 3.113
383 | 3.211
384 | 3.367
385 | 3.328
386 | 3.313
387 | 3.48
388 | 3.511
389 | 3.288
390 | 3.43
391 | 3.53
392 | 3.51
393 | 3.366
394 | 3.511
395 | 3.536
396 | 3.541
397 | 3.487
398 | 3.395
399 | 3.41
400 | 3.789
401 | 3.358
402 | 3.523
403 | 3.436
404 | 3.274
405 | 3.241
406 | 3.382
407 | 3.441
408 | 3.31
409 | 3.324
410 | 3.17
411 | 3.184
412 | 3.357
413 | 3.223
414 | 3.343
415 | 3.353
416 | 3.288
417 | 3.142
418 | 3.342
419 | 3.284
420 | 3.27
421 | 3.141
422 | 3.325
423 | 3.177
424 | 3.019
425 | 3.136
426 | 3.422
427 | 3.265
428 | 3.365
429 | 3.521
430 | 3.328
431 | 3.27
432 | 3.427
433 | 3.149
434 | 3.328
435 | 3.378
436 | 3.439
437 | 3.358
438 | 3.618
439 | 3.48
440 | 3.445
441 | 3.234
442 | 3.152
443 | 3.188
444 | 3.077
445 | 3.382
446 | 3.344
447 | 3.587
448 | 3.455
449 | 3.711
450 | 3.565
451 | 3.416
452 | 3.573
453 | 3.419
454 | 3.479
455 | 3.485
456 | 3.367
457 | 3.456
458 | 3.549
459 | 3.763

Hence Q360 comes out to 7.6 km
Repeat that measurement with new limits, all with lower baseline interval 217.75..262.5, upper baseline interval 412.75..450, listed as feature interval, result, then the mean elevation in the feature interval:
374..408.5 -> 2.3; 3.31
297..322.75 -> -1.6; 4.25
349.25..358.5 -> 1.0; 3.36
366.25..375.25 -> 3.7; 2.15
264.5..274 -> -0.6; 4.47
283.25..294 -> -0.5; 4.29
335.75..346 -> -0.7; 4.08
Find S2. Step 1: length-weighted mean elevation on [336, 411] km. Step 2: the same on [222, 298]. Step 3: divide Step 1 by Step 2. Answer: 0.7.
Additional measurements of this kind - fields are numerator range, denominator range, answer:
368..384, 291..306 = 0.64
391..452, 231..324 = 0.78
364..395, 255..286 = 0.63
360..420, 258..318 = 0.69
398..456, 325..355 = 0.85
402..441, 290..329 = 0.79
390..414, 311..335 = 0.83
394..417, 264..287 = 0.76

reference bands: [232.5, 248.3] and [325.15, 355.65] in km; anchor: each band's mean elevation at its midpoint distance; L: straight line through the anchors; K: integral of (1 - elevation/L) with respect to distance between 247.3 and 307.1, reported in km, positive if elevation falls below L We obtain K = -3.27 km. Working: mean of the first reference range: 4.26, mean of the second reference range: 3.95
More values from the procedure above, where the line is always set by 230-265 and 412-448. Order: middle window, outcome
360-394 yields 8.4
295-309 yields -0.9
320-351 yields -1.5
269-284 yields -1.1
